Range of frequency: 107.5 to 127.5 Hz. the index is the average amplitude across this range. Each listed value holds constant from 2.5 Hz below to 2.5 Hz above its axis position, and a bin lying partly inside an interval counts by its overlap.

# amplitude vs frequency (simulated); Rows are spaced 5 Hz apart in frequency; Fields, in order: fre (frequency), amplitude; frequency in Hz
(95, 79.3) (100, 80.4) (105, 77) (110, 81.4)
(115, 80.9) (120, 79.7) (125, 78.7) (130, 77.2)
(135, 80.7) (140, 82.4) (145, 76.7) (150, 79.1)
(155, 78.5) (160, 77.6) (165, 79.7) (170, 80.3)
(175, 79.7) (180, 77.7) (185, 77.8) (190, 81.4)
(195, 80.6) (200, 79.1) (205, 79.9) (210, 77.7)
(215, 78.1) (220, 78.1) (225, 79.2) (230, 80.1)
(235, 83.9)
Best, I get 80.2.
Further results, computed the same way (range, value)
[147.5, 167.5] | 78.7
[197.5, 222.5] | 78.6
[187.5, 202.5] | 80.4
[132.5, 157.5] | 79.5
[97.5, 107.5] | 78.7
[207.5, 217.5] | 77.9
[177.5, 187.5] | 77.8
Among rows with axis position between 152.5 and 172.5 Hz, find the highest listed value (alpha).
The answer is 80.3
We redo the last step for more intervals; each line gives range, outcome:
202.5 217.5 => 79.9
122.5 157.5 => 82.4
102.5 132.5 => 81.4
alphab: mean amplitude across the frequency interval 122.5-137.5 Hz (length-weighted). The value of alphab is 78.9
